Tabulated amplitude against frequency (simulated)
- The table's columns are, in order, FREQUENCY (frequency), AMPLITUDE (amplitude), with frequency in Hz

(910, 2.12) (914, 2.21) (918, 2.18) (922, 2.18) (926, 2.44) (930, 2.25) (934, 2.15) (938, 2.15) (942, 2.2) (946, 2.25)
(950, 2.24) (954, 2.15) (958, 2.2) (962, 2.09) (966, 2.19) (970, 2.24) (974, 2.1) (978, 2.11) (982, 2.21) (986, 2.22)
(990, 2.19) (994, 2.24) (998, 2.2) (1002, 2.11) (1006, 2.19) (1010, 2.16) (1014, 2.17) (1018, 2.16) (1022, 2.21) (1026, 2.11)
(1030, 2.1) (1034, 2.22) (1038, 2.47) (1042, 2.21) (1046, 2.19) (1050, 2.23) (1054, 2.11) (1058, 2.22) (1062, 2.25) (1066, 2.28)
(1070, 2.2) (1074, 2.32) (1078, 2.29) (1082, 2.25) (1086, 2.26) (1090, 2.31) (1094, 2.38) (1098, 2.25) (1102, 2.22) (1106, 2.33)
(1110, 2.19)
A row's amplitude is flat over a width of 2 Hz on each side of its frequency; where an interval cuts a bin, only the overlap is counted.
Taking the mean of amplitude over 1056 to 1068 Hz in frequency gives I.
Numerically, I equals 2.25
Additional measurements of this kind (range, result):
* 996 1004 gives 2.16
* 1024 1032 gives 2.1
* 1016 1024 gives 2.19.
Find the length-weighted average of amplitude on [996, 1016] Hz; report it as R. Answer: 2.17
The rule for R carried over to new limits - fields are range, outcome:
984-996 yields 2.22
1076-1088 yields 2.27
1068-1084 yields 2.26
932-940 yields 2.15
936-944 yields 2.17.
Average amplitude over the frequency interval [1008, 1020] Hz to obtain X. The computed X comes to 2.16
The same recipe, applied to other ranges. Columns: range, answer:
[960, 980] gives 2.15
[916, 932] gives 2.26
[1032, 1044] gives 2.3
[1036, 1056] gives 2.24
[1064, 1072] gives 2.24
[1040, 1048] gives 2.2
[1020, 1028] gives 2.16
